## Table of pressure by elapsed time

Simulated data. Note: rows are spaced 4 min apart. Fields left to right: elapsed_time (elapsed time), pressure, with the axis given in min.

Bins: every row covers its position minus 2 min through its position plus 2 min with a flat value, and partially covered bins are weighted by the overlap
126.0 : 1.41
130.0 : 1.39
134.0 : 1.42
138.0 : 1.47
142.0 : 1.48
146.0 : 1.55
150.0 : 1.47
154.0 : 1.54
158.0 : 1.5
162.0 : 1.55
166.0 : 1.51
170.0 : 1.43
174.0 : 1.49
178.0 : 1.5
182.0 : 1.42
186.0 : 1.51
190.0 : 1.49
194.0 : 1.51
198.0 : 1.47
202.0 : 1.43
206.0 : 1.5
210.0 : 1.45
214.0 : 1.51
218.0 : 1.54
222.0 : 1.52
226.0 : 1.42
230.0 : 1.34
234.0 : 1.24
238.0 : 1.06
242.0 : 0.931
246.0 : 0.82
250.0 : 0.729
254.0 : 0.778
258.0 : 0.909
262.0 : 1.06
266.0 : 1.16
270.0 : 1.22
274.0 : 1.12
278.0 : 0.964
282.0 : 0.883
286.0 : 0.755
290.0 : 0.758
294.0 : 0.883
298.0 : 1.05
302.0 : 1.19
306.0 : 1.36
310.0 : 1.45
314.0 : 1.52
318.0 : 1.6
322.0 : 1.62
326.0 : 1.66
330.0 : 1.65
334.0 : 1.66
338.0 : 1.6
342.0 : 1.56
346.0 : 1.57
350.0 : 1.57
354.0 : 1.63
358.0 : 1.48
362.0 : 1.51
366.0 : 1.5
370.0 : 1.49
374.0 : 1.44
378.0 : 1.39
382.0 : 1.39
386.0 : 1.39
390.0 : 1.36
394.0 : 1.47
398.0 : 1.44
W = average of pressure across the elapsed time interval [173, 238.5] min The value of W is 1.44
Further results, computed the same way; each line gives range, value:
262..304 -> 1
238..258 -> 0.848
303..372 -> 1.55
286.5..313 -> 1.11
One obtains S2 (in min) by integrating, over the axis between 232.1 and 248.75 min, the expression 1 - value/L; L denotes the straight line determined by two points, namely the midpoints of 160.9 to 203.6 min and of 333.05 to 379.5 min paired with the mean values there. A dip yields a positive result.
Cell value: 5.6 min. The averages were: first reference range 1.48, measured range 0.999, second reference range 1.53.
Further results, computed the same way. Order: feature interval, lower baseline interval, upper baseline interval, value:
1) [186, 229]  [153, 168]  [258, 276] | -4.5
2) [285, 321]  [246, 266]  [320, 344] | 4.4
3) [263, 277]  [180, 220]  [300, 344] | 3.4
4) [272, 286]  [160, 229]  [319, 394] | 5.1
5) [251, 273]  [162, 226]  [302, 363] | 7.3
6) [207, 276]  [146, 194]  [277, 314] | 4.6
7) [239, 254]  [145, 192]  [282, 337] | 6.0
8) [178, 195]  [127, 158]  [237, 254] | -3.8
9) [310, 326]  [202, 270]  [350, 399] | -2.6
